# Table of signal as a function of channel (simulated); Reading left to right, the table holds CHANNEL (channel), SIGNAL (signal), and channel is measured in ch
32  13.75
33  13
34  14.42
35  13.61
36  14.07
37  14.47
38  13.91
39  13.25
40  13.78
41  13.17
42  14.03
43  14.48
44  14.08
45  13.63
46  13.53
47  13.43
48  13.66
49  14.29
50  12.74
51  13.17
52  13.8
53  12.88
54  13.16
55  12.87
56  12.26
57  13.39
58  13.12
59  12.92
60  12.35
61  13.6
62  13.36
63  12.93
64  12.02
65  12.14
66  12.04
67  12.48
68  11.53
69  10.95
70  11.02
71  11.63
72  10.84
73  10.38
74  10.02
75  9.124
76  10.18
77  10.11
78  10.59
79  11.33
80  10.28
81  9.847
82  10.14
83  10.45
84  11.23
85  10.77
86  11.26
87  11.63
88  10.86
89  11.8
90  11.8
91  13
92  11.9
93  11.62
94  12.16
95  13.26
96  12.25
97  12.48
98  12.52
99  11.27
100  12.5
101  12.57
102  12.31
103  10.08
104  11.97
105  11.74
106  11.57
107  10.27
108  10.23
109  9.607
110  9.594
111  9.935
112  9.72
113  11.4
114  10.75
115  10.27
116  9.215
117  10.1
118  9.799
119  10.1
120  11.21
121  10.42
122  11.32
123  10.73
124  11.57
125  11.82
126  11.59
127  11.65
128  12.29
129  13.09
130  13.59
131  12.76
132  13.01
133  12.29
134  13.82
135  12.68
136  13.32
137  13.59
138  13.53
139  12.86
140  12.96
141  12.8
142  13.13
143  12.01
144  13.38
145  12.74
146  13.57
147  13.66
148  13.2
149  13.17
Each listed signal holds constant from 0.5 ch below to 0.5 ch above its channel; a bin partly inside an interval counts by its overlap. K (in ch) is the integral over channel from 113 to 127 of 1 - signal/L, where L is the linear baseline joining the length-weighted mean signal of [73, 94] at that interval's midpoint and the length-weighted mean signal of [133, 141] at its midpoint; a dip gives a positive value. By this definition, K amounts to 1.9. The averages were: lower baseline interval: 10.9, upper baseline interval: 13.2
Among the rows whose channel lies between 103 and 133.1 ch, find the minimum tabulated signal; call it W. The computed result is 9.215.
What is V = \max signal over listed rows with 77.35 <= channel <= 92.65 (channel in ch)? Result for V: 13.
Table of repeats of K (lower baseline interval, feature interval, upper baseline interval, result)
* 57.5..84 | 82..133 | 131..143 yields 3.7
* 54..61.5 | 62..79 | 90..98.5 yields 2.1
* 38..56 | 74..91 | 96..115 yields 1.8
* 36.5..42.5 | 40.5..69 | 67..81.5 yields -1.6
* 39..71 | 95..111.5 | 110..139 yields 0.9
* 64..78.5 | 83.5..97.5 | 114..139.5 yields -0.7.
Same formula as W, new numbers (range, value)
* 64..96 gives 9.124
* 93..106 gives 10.08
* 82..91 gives 10.14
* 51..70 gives 10.95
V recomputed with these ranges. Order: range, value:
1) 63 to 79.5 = 12.93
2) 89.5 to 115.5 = 13.26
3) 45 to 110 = 14.29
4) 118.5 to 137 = 13.82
